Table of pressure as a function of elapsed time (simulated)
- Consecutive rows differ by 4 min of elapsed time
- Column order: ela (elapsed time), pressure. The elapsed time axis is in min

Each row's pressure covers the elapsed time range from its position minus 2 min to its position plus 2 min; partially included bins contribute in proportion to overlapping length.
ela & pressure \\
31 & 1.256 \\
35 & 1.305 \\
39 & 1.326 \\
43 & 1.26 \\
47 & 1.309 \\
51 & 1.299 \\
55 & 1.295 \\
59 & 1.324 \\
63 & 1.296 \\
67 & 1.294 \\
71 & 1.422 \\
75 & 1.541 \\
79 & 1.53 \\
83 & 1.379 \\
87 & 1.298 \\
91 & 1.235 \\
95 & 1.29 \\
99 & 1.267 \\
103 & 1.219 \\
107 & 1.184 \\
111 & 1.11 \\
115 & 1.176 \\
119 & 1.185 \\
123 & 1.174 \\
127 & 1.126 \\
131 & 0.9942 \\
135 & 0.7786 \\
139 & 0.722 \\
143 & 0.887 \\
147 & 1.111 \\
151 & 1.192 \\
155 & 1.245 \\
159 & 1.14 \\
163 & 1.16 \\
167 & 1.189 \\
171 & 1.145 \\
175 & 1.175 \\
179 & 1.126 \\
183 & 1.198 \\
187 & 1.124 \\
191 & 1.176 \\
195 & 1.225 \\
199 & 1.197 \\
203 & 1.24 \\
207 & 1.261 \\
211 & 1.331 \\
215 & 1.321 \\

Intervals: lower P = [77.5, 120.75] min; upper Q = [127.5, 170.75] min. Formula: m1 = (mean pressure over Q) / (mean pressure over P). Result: 0.83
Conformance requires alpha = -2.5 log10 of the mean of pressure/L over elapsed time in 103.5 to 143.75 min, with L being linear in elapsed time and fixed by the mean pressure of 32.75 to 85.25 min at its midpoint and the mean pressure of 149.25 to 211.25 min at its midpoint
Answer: 0.210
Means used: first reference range 1.35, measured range 1.05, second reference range 1.19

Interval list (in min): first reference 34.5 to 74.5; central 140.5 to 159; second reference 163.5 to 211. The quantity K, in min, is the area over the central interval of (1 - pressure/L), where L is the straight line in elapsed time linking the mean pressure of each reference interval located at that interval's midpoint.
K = 1.90 min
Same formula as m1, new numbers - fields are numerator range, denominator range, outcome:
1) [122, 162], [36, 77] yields 0.78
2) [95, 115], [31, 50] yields 0.93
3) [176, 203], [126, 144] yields 1.33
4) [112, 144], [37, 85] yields 0.75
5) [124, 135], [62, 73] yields 0.76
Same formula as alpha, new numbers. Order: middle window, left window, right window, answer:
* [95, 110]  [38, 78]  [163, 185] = 0.04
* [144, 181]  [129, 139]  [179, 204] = -0.14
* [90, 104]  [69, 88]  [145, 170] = 0.10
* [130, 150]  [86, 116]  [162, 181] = 0.29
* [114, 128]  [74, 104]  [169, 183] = 0.09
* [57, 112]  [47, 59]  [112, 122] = -0.07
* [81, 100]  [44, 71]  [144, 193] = -0.03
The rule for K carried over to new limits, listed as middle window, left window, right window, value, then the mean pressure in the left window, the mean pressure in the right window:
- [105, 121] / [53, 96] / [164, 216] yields 1.7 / 1.36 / 1.21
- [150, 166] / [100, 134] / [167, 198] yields -0.4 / 1.14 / 1.17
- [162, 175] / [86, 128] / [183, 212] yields 0.5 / 1.21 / 1.22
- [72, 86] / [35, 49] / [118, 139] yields -3.4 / 1.3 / 1.01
